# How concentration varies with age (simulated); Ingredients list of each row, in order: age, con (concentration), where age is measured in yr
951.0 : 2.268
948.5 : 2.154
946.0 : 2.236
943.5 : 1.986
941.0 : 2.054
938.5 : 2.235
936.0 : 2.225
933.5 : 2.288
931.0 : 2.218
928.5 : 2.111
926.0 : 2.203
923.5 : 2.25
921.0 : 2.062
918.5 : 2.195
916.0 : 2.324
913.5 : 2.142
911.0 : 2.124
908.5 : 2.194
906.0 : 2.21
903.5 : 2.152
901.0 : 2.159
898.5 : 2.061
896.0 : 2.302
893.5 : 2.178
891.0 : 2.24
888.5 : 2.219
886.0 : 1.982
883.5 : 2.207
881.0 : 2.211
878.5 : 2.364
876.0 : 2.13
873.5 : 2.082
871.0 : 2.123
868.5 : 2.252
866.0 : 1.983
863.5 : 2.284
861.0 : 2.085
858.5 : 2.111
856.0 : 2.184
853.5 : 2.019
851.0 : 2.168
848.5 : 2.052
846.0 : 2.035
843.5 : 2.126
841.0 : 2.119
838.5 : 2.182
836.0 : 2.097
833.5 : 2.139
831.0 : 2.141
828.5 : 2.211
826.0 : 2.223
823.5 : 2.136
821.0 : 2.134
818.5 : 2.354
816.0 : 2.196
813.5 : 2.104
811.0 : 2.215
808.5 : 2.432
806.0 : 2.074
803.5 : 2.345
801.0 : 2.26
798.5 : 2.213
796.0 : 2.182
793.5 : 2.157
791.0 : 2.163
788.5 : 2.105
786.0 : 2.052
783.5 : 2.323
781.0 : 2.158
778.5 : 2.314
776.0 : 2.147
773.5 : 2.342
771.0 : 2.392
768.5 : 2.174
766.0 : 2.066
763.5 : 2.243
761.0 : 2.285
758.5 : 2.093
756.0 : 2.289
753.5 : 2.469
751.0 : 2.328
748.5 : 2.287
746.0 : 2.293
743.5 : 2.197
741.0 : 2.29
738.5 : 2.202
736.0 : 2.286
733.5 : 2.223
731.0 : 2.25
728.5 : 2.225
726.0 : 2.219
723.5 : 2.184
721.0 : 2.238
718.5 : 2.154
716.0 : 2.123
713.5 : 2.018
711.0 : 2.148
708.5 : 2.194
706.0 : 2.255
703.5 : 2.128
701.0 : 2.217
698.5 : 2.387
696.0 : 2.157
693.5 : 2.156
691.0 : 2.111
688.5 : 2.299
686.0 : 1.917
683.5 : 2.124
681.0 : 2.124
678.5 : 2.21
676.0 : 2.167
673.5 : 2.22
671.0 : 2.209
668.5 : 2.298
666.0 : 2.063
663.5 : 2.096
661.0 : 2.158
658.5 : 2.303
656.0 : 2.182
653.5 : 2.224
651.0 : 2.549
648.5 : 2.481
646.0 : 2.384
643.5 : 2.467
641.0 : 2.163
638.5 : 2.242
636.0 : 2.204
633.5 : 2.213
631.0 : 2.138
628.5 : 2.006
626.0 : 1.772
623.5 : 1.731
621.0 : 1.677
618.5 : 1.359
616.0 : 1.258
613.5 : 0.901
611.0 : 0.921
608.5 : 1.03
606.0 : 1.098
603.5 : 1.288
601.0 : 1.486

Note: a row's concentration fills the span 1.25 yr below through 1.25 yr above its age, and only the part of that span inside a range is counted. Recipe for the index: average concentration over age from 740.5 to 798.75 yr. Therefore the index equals 2.23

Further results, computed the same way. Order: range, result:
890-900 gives 2.19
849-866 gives 2.13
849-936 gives 2.17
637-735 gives 2.21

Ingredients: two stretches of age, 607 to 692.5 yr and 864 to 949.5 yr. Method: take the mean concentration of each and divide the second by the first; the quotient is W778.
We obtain 1.08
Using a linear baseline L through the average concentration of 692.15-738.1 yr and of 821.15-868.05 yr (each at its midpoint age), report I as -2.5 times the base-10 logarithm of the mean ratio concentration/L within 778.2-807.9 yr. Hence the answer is -0.02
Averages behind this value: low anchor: 2.2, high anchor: 2.13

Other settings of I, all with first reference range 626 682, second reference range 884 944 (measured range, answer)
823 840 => 0.014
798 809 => -0.030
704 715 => 0.030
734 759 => -0.035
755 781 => -0.014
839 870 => 0.033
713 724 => 0.030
